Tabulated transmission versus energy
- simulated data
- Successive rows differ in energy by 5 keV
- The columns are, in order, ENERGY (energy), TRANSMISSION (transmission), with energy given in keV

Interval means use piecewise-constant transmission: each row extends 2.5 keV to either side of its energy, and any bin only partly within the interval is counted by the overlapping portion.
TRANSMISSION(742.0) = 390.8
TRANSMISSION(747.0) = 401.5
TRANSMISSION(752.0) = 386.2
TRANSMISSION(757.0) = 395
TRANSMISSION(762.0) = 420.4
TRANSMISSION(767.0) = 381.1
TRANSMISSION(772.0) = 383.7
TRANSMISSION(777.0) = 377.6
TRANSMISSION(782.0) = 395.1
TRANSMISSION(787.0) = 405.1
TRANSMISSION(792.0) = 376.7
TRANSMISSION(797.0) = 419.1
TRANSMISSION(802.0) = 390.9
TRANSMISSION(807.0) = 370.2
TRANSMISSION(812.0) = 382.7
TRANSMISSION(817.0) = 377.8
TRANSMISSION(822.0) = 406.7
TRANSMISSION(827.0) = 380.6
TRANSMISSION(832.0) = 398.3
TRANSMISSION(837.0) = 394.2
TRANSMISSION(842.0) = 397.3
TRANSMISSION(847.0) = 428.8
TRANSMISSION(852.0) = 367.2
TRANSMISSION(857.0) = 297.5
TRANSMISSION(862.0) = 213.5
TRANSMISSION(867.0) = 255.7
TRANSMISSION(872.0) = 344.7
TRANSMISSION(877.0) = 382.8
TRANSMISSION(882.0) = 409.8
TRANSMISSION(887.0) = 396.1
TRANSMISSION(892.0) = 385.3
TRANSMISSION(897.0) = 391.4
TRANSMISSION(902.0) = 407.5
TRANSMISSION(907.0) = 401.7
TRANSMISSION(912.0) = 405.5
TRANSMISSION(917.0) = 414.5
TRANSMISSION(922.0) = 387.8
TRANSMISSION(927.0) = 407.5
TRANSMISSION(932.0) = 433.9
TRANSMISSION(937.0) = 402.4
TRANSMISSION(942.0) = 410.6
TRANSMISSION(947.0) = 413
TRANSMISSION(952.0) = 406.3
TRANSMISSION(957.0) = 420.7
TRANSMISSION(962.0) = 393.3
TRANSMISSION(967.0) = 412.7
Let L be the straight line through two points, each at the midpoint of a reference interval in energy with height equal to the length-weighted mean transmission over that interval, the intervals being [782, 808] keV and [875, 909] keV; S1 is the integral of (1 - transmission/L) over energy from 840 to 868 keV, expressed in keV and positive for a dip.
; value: 4.7 keV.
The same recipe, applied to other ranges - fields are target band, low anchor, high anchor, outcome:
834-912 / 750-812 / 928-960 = 7.29 keV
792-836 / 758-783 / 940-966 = 0.62 keV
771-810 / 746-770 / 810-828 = 0.17 keV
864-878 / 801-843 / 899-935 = 2.84 keV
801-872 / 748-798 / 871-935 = 6.40 keV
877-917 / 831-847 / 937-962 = 0.62 keV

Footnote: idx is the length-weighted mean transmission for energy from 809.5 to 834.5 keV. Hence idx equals 389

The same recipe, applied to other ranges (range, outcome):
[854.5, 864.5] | 256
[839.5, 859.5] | 373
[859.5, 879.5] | 299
